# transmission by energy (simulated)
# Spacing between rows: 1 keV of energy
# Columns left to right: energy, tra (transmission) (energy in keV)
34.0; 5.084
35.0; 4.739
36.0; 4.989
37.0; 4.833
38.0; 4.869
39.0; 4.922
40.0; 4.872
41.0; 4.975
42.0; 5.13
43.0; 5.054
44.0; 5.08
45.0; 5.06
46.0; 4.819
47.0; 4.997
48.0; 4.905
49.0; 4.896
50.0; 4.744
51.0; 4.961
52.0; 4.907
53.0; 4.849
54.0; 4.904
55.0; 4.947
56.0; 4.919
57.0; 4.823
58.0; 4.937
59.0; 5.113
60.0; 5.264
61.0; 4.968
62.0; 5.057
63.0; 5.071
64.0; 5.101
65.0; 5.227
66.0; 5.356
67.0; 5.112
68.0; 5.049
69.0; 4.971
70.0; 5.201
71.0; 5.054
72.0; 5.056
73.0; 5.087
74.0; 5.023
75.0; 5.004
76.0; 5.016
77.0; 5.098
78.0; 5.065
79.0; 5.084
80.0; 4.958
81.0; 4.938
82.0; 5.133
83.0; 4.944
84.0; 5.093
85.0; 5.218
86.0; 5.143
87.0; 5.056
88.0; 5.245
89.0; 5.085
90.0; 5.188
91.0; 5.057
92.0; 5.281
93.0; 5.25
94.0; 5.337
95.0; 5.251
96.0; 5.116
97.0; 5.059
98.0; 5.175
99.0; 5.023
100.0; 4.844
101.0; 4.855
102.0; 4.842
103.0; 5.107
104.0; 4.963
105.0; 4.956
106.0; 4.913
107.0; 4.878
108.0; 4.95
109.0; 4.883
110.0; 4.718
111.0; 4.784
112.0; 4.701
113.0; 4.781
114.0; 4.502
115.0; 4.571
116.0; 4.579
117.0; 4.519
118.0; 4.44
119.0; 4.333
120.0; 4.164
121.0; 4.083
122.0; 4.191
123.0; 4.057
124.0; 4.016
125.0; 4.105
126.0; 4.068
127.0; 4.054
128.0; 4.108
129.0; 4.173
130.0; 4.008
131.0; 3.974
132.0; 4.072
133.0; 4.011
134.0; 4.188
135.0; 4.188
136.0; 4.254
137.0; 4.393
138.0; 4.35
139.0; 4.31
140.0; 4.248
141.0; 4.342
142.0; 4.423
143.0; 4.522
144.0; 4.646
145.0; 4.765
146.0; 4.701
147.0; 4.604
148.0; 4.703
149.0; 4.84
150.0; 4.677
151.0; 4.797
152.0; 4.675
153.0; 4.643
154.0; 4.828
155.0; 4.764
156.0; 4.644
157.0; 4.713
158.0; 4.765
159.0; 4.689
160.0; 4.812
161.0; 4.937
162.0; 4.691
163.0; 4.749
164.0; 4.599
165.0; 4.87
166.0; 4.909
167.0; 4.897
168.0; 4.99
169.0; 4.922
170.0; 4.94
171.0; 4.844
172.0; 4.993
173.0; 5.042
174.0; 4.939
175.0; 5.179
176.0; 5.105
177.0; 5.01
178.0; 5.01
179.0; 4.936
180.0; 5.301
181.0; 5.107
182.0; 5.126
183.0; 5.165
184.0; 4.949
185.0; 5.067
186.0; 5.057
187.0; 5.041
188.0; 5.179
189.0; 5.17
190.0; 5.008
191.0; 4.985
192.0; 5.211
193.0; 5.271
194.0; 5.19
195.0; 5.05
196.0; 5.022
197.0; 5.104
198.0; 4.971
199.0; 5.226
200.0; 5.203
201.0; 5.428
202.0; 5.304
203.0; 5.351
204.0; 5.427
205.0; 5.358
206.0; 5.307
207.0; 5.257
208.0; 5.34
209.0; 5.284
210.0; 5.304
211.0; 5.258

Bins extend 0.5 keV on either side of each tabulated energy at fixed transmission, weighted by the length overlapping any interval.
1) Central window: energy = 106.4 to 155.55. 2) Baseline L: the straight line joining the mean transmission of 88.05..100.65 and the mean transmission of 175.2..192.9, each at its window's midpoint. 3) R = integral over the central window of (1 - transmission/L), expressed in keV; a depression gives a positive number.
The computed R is 6.50 keV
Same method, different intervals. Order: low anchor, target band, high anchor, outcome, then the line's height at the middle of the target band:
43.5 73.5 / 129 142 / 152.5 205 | 2.1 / 5.01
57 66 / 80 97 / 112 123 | -1.3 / 4.76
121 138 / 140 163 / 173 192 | -0.8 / 4.52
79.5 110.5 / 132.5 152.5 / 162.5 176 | 1.9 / 4.97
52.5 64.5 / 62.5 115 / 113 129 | -4.4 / 4.64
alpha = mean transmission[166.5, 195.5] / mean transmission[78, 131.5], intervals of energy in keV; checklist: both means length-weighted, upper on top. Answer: 1.06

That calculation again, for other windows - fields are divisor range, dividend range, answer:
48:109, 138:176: 0.94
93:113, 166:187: 1.01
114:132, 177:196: 1.21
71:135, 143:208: 1.05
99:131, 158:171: 1.07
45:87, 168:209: 1.02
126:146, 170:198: 1.19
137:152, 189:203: 1.13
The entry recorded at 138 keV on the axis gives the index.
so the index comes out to 4.35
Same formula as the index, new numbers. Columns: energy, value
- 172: 4.993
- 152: 4.675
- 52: 4.907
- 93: 5.25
